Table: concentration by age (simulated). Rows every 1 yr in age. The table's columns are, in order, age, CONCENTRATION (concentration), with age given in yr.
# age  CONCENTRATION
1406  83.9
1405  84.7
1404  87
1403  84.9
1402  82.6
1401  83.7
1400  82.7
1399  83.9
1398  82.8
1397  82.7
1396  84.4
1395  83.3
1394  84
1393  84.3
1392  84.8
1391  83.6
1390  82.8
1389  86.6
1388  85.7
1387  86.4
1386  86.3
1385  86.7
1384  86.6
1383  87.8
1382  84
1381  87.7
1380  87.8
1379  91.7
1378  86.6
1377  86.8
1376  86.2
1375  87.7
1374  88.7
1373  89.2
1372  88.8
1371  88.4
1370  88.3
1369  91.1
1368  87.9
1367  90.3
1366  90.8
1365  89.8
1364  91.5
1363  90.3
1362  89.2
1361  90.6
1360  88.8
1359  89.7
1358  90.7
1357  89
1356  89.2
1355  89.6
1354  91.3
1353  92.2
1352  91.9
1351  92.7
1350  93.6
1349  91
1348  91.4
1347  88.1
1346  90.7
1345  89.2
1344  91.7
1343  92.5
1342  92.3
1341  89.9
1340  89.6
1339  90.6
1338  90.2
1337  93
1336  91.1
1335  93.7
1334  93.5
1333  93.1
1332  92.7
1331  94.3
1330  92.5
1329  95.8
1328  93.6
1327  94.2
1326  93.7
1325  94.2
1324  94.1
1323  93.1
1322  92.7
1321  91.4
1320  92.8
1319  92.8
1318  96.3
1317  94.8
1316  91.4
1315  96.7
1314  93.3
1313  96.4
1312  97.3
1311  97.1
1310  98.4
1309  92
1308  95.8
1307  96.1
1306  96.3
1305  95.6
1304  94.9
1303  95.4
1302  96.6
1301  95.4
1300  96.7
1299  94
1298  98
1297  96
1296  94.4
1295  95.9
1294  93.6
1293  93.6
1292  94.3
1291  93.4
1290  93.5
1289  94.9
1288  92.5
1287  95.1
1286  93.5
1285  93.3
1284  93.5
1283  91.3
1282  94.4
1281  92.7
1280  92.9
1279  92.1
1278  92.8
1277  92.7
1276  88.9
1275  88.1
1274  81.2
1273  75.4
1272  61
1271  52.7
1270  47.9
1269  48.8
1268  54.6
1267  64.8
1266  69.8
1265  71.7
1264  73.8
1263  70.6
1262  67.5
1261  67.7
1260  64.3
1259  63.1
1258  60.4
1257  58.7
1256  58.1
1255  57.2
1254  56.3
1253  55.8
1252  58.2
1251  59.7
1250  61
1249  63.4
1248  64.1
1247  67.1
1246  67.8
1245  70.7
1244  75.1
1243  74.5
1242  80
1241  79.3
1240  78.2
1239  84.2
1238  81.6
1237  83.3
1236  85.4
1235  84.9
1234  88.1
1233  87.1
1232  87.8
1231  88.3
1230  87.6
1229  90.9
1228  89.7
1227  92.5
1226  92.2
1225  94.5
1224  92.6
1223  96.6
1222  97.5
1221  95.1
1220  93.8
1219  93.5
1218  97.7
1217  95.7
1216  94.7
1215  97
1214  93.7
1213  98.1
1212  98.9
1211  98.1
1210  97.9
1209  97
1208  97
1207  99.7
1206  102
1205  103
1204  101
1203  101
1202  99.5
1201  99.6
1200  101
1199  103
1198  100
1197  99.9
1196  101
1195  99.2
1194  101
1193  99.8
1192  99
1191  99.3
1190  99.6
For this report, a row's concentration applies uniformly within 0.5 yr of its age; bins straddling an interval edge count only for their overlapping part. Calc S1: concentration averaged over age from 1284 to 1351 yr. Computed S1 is 93.7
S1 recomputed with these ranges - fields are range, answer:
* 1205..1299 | 82.7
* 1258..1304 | 83.3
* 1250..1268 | 63.1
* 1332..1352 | 91.5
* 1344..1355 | 91.2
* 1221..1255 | 79.2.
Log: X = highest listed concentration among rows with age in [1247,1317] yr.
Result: 98.4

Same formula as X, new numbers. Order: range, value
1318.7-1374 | 95.8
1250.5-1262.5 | 67.7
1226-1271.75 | 92.5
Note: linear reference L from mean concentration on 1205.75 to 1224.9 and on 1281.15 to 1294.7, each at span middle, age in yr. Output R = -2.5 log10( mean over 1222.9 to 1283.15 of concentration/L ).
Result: 0.25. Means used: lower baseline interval 96.5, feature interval 75.4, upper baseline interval 93.6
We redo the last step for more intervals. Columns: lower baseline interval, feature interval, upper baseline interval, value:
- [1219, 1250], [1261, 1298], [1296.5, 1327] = 0.095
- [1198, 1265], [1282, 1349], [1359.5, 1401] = -0.100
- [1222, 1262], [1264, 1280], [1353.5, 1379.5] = 0.089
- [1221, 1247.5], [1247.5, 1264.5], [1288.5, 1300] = 0.379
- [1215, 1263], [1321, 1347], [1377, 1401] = -0.118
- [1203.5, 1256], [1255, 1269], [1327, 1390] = 0.320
